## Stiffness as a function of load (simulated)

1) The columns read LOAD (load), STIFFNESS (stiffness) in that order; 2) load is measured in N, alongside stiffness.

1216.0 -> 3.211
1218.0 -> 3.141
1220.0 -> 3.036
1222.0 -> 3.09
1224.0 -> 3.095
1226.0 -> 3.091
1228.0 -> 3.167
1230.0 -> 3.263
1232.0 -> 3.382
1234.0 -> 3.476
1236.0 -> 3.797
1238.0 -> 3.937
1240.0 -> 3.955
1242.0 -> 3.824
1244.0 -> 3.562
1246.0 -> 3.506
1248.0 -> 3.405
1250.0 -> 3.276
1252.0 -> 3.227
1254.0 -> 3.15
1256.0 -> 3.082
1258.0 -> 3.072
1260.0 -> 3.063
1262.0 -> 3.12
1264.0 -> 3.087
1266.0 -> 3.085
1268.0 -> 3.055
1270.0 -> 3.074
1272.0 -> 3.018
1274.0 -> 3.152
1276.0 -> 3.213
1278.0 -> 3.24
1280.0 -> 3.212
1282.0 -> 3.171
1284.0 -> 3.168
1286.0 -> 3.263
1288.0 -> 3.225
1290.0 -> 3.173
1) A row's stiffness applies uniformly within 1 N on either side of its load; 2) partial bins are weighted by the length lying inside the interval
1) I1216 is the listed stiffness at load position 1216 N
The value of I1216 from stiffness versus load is 3.211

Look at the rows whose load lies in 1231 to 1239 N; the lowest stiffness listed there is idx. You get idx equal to 3.382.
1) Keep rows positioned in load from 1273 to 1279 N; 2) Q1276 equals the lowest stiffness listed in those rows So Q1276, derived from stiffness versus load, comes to 3.152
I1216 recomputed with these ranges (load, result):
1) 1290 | 3.173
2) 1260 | 3.063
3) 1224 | 3.095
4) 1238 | 3.937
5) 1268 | 3.055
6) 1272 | 3.018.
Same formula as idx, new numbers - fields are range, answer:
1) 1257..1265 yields 3.063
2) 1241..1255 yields 3.15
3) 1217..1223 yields 3.036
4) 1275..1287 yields 3.168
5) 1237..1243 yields 3.824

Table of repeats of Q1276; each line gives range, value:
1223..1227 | 3.091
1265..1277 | 3.018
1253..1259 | 3.072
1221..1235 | 3.09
